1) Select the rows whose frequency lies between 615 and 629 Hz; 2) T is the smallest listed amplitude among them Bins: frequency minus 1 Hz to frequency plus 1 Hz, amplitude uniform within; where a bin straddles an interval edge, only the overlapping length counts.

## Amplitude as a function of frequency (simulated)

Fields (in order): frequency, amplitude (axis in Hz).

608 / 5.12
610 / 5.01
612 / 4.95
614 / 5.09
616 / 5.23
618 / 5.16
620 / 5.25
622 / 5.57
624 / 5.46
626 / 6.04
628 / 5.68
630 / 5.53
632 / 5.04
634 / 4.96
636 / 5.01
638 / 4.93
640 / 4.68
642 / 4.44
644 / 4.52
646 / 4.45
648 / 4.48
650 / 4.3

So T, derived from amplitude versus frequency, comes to 5.16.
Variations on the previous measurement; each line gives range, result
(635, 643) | 4.44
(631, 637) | 4.96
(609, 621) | 4.95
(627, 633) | 5.04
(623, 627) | 5.46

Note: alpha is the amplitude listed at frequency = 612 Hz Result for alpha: 4.95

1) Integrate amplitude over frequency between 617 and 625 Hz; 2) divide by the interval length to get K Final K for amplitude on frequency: 5.36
